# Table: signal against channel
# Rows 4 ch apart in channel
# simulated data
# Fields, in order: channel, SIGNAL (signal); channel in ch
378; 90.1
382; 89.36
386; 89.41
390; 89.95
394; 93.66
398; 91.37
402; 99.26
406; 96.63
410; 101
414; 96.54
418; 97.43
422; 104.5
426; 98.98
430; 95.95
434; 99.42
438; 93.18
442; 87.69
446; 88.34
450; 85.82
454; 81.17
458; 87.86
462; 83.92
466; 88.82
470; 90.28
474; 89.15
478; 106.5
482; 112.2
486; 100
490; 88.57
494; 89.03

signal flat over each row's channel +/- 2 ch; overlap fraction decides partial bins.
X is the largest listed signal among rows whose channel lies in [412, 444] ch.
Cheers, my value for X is 104.5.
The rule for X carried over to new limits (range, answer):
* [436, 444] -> 93.18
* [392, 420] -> 101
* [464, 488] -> 112.2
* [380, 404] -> 99.26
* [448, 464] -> 87.86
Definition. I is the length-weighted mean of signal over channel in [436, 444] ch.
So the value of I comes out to 90.4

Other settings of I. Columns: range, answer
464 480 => 93.7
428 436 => 97.7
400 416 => 98.4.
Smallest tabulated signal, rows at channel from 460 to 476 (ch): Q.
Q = 83.92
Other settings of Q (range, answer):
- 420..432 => 95.95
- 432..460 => 81.17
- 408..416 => 96.54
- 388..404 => 89.95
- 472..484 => 89.15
